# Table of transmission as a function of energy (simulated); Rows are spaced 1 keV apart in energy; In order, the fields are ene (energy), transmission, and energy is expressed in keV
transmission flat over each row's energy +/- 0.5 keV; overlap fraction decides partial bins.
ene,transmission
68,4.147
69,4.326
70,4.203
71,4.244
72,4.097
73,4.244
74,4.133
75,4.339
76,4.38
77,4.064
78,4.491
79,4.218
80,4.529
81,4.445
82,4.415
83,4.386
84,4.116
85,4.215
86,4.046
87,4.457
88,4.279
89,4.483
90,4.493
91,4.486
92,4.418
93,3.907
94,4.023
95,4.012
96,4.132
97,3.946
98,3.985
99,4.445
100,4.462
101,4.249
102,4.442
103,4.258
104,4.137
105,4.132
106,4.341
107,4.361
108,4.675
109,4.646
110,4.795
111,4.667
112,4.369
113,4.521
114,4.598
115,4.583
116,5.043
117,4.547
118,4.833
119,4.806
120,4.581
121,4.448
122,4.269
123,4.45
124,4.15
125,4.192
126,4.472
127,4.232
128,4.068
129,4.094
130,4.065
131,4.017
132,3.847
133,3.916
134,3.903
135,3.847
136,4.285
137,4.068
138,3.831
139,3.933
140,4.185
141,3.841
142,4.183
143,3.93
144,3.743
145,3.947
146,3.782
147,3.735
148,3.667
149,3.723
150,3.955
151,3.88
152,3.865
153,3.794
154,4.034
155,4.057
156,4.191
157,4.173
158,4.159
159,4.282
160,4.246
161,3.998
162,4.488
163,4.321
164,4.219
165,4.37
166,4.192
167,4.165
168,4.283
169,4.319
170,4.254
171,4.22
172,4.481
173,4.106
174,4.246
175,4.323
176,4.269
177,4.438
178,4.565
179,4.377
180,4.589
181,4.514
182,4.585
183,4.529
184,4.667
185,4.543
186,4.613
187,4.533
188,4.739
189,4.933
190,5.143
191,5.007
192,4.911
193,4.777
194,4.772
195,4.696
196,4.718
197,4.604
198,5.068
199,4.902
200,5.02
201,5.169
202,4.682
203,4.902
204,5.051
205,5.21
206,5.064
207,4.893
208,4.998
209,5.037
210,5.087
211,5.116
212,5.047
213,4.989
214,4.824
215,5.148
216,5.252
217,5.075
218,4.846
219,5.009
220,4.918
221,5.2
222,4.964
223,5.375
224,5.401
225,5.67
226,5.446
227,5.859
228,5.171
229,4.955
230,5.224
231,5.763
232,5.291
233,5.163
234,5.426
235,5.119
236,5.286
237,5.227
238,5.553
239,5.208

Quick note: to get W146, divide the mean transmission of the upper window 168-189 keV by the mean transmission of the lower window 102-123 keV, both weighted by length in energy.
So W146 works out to 1.0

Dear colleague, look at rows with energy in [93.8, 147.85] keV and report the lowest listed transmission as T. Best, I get 3.735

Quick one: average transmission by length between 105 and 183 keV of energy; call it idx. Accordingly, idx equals 4.24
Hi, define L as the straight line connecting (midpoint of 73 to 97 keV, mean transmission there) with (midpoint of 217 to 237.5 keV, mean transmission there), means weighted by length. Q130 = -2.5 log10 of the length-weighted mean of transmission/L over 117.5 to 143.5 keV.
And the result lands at 0.10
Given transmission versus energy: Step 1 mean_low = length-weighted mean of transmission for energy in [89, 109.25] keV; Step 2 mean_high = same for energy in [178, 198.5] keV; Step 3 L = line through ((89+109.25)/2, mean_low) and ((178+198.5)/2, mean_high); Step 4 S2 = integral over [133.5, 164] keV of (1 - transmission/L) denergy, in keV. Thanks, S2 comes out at 3.48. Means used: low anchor 4.28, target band 4.01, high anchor 4.71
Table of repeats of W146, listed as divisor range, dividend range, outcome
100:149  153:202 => 1.06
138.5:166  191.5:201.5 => 1.21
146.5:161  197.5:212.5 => 1.26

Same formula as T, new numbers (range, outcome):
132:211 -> 3.667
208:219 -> 4.824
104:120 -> 4.132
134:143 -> 3.831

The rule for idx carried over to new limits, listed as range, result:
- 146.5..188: 4.25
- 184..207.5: 4.86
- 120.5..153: 4.01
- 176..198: 4.68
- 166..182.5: 4.35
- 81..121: 4.39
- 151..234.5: 4.74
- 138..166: 4.03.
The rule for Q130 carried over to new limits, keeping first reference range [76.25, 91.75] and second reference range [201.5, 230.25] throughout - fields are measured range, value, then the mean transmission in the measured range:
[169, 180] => 0.13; 4.34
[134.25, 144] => 0.17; 3.99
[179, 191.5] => 0.06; 4.69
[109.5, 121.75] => -0.03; 4.64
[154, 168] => 0.14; 4.22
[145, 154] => 0.23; 3.82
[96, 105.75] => 0.05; 4.23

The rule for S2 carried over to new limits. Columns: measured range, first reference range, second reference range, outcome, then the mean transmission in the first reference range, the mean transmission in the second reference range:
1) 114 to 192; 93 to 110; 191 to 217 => 5.9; 4.27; 4.96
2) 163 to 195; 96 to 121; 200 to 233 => 2.6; 4.47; 5.14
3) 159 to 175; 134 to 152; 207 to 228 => 0.2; 3.91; 5.16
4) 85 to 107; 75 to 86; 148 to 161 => 0.0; 4.31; 4.01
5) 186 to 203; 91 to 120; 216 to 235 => 0.6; 4.41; 5.26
